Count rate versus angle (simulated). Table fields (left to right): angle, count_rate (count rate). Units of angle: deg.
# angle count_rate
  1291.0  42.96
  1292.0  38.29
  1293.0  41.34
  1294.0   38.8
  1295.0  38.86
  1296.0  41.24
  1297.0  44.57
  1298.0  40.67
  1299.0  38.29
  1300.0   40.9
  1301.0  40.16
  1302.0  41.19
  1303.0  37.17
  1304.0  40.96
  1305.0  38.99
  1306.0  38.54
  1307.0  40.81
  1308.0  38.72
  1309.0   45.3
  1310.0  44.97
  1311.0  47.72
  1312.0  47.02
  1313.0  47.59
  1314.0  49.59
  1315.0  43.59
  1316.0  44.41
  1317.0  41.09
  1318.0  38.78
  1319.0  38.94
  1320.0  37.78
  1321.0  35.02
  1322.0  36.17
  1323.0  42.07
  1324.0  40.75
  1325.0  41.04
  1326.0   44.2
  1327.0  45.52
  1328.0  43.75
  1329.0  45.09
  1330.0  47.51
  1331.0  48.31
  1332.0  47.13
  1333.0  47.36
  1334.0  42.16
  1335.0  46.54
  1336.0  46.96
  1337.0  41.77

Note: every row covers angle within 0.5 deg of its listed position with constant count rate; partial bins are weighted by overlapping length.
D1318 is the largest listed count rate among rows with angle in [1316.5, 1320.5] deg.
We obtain 41.09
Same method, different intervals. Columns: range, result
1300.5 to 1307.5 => 41.19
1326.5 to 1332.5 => 48.31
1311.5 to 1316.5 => 49.59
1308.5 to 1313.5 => 47.72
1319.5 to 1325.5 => 42.07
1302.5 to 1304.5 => 40.96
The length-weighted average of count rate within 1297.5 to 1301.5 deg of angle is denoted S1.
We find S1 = 40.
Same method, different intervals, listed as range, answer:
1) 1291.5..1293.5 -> 39.8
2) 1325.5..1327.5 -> 44.9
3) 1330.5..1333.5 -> 47.6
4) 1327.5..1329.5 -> 44.4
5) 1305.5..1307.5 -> 39.7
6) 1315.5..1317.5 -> 42.8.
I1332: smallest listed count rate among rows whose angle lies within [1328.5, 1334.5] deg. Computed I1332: 42.16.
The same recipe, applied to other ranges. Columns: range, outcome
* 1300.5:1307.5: 37.17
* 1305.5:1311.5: 38.54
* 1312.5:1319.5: 38.78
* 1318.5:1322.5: 35.02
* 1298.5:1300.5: 38.29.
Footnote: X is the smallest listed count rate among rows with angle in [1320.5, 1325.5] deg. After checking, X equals 35.02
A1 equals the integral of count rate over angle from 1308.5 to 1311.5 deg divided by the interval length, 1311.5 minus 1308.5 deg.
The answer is 46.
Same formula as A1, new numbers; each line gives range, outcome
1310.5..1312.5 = 47.4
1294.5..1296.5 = 40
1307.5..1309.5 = 42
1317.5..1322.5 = 37.3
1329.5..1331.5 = 47.9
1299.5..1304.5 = 40.1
